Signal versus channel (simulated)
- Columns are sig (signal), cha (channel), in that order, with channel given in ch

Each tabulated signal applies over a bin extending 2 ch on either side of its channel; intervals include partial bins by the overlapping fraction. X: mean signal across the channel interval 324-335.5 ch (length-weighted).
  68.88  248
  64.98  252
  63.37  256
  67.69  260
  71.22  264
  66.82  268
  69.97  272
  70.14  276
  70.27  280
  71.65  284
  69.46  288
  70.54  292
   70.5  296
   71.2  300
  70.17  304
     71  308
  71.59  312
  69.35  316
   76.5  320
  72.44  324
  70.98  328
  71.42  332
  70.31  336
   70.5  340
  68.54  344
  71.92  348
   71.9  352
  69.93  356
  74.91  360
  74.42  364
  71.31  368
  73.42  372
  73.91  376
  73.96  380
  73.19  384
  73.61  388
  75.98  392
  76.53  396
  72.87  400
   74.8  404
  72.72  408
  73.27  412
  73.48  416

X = 71.3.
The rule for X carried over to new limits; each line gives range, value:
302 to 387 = 72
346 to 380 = 72.8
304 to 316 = 70.8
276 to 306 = 70.5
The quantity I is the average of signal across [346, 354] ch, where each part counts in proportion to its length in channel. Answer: 71.9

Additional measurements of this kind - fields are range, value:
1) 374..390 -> 73.7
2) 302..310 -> 70.6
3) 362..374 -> 73.1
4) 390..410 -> 74.6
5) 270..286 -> 70.5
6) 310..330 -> 72.2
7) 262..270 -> 69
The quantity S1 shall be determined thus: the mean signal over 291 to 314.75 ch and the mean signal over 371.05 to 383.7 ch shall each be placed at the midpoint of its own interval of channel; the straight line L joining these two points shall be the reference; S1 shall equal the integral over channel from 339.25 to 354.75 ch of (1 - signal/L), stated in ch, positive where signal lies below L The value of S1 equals 0.39 ch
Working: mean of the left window 70.8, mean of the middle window 70.7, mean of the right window 73.7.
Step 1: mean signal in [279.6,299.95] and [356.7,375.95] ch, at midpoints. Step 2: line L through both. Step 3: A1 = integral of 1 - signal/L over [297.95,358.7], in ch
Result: 0.6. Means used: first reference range 70.6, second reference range 73.3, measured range 71.2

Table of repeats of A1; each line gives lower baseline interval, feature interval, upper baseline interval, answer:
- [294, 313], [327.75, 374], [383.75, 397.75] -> 0.9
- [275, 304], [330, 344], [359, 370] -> 0.4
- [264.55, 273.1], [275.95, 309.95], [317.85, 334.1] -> -0.1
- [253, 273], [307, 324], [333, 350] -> -0.7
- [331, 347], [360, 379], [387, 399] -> -0.1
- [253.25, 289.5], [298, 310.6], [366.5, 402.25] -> -0.1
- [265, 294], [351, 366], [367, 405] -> 0.0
